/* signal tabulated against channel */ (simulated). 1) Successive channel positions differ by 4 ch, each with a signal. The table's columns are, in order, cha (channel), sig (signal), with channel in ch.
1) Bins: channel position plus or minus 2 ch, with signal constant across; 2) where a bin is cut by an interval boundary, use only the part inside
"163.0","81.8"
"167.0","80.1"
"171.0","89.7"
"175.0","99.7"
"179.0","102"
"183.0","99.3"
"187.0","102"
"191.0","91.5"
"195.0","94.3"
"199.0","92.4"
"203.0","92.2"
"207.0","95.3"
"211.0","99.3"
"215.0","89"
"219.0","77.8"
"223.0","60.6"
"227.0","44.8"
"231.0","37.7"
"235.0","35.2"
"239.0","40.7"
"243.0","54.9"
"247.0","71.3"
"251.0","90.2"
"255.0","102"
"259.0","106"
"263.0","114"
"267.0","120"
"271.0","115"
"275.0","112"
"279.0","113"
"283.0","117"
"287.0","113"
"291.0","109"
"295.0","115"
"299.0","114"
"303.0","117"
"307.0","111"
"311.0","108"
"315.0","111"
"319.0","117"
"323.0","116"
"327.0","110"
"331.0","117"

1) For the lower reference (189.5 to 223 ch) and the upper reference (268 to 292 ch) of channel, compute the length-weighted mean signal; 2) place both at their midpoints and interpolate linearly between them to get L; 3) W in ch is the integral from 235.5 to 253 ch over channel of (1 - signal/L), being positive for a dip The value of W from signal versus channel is 6.9 ch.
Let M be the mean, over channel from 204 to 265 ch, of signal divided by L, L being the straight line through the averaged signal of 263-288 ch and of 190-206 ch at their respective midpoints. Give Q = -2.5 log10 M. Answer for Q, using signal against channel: 0.35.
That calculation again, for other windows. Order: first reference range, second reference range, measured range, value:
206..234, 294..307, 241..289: -0.07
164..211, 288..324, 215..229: 0.46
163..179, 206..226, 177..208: -0.12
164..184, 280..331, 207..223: 0.16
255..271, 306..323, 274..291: -0.01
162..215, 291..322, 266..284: -0.07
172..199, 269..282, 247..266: 0.10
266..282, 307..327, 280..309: 0.00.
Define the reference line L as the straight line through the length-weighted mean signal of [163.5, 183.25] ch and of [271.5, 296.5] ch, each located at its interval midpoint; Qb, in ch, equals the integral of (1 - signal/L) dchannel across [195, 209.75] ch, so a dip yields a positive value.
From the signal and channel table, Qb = 0.7 ch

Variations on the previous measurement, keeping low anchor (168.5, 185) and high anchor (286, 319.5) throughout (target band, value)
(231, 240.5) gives 6.1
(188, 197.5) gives 0.5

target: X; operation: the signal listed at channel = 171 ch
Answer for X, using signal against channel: 89.7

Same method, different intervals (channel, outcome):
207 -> 95.3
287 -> 113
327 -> 110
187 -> 102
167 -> 80.1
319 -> 117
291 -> 109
